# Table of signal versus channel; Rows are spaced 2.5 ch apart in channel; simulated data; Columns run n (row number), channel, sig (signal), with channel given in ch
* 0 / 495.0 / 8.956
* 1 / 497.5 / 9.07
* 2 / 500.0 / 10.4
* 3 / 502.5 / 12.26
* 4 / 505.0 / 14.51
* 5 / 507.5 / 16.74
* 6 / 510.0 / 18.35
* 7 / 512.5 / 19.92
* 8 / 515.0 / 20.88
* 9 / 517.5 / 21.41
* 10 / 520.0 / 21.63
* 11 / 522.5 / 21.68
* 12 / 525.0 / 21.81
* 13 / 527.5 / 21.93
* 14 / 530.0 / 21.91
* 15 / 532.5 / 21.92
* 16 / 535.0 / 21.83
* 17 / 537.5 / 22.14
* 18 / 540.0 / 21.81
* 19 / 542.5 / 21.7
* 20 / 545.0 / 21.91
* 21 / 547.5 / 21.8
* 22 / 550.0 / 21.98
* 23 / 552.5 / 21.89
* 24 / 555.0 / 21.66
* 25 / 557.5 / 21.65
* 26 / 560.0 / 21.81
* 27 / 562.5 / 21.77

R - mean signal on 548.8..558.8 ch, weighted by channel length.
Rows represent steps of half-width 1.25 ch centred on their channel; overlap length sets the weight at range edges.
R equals 21.8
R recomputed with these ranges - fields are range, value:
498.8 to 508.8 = 13.5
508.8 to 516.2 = 19.7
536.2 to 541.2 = 22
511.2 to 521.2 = 20.9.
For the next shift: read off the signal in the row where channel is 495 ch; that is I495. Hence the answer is 8.956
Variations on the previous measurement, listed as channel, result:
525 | 21.81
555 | 21.66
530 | 21.91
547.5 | 21.8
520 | 21.63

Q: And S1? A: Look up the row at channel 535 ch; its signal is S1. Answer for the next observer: 21.83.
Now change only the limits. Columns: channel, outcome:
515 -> 20.88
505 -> 14.51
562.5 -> 21.77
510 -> 18.35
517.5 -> 21.41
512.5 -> 19.92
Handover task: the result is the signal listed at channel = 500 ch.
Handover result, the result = 10.4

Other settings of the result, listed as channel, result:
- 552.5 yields 21.89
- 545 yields 21.91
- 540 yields 21.81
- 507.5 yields 16.74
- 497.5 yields 9.07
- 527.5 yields 21.93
